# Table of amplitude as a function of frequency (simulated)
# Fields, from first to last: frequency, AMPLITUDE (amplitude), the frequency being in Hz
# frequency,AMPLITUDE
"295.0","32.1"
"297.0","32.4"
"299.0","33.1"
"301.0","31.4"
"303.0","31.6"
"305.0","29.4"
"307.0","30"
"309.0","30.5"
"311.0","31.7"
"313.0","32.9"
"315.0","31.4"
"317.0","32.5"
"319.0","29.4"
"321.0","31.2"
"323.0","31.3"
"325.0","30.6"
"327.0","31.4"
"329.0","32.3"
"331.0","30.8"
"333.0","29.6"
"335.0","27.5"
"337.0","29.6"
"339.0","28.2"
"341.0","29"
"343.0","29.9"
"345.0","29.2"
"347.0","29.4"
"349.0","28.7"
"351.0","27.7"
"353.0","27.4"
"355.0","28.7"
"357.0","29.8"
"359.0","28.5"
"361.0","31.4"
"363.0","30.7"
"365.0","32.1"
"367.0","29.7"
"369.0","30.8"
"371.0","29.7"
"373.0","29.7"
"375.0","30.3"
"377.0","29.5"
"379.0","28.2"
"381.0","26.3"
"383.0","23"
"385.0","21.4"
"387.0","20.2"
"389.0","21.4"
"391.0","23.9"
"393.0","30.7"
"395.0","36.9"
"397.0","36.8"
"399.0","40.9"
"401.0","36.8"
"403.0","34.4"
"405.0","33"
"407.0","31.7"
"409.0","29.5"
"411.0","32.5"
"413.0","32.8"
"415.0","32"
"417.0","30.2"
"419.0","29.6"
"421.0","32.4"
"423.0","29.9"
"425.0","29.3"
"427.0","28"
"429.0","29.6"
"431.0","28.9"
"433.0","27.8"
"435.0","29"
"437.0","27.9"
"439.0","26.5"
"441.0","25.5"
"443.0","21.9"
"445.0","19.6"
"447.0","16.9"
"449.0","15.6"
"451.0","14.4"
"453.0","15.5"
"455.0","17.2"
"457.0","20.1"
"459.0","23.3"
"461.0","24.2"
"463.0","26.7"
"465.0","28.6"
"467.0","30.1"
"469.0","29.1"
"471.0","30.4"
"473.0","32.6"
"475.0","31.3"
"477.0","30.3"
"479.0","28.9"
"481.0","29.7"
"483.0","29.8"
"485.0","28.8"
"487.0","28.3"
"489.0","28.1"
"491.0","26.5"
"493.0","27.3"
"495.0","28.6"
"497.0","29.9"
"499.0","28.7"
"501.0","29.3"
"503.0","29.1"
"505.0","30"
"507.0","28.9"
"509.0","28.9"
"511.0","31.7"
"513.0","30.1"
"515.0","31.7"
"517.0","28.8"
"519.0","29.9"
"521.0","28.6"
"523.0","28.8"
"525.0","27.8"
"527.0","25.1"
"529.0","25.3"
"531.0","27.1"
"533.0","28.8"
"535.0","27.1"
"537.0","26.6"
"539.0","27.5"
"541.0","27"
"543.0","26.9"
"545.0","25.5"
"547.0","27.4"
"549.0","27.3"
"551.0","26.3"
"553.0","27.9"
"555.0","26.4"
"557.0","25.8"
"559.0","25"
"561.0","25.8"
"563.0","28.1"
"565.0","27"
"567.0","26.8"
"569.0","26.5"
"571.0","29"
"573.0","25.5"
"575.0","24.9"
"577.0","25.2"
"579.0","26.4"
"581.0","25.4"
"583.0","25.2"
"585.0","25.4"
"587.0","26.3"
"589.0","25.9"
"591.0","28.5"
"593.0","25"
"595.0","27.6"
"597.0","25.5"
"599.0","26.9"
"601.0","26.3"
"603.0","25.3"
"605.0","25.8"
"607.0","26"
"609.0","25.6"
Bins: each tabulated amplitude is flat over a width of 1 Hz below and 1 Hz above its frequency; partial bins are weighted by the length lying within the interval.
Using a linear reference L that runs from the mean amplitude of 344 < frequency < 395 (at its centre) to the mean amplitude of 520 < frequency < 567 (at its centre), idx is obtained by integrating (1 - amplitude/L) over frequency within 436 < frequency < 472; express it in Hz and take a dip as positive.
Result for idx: 6.0 Hz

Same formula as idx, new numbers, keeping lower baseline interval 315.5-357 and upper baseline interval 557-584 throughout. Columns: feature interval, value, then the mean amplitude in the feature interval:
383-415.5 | -2.1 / 30.7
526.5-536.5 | 0.0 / 26.8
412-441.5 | -1.0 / 29.4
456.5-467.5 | 0.9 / 25.5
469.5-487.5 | -1.6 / 30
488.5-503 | -0.6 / 28.4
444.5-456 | 4.8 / 16.4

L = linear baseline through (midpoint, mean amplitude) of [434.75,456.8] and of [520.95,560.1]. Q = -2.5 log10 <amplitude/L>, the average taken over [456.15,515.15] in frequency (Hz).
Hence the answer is -0.229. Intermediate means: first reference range 20.6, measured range 28.7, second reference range 26.9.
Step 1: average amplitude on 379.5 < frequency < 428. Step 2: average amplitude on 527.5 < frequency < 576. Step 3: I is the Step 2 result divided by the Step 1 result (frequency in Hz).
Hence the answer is 0.9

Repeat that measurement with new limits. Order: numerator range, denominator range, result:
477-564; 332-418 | 0.94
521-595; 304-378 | 0.89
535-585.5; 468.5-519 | 0.90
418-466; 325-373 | 0.83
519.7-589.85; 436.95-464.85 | 1.26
